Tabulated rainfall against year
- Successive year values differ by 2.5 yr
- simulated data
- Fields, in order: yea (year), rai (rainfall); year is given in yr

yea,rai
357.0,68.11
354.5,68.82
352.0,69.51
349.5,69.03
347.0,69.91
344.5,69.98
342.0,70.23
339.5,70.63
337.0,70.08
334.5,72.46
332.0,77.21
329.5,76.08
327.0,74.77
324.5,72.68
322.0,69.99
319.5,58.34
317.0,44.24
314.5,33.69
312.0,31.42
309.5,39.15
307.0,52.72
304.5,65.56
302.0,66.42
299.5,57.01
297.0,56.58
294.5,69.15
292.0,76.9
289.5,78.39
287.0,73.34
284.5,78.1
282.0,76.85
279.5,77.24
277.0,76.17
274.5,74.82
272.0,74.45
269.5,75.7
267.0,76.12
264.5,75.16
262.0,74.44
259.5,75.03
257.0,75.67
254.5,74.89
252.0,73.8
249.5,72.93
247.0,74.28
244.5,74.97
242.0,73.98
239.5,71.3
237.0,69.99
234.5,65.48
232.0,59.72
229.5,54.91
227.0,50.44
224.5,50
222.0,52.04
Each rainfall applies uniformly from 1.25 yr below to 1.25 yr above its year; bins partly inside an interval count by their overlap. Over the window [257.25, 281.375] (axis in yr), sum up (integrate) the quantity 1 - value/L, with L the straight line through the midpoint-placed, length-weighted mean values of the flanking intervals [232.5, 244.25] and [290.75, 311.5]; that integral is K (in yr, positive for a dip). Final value -4.0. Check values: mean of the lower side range 69.9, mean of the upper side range 59.4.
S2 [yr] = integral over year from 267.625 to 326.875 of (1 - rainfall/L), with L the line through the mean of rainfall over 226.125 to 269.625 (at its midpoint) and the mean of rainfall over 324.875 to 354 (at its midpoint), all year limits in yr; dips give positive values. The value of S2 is 5.4 yr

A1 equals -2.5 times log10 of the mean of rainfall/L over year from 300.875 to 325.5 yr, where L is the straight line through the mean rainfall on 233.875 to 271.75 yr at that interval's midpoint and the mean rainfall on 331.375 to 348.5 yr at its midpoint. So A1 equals 0.33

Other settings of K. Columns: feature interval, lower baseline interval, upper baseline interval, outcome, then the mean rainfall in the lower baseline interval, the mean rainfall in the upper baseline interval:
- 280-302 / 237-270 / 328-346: 0.8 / 74.3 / 72.4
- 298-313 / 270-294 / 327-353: 4.4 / 76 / 71.7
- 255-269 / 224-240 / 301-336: -3.6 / 60.2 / 59.6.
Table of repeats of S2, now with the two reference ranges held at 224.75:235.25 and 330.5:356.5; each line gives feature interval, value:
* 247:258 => -2.77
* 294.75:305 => 0.54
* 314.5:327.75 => 1.43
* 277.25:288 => -2.27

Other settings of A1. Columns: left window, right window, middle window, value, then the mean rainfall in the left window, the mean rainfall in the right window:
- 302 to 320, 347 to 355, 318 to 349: -0.19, 47.3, 69.3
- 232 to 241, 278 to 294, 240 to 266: -0.06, 67.8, 76.4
